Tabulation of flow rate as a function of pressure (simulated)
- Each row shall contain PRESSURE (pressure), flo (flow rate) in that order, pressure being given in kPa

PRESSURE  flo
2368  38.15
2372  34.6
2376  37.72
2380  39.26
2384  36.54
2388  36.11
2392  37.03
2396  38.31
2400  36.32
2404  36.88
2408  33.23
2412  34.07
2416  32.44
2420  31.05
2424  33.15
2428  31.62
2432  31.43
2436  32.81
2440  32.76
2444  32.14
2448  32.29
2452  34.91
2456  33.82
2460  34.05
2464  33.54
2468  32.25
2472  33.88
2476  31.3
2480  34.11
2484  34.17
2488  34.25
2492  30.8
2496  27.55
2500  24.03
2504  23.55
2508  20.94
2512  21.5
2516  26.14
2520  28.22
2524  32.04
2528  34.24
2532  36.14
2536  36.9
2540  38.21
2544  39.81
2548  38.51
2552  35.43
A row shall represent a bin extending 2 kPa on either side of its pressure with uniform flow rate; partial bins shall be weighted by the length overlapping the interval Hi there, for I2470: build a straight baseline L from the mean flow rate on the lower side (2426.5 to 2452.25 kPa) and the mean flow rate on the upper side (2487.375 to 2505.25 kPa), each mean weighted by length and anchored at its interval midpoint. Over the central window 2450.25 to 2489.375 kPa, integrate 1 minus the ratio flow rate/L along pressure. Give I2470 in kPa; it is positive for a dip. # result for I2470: -4.9 kPa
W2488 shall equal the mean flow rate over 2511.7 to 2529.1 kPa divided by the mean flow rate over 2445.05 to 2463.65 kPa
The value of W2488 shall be 0.86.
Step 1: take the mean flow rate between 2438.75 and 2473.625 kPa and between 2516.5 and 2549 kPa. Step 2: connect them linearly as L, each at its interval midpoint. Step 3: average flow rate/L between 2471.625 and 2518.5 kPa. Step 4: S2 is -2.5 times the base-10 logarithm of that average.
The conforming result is 0.20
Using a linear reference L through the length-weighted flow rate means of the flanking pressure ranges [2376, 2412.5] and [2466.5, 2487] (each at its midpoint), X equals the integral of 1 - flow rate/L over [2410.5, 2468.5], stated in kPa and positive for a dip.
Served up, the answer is 3.2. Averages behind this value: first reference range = 36.6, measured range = 32.8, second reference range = 33.2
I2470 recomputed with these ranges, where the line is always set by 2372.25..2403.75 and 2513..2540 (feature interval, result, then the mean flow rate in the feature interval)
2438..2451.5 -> 1.0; 32.7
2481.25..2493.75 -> 0.2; 33.2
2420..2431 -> 1.2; 32.1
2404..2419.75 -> 1.2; 33.5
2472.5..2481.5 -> 0.3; 32.8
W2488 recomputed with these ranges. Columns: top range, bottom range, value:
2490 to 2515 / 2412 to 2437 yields 0.77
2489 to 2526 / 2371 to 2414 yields 0.72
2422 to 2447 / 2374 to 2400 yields 0.86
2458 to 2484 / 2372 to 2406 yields 0.90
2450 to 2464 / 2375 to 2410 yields 0.93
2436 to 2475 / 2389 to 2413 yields 0.92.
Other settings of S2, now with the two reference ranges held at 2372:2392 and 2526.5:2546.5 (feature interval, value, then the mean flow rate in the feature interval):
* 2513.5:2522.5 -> 0.34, 27.1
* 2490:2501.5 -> 0.32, 27.6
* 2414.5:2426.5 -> 0.15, 32.2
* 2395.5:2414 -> 0.05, 35.6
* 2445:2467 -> 0.11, 33.6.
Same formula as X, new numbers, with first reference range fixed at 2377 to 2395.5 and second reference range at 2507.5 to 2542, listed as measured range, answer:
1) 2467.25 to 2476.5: 0.2 kPa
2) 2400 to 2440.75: 3.0 kPa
